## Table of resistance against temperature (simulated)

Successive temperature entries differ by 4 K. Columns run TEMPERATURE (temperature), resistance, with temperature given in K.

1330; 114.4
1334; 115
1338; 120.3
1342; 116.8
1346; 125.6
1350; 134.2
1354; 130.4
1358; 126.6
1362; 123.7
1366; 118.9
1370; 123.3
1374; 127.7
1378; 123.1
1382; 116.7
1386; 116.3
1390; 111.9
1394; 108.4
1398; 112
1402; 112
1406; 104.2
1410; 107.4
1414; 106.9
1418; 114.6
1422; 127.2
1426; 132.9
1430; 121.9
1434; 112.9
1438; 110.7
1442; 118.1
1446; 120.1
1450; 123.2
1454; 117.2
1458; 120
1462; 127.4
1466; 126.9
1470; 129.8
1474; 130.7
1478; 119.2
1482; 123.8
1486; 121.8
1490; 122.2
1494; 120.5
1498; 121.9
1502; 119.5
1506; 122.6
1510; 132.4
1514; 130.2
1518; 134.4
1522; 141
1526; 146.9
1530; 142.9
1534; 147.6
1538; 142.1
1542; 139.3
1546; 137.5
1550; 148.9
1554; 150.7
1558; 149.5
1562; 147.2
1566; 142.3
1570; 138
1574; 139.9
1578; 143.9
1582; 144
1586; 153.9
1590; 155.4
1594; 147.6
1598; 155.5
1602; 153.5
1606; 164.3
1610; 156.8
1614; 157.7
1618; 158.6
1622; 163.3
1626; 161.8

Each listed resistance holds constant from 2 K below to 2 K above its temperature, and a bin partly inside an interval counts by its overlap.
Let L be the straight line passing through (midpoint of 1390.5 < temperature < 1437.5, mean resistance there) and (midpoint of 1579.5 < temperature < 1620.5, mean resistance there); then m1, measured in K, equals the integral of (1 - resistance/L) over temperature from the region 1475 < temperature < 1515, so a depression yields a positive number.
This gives 2.58 K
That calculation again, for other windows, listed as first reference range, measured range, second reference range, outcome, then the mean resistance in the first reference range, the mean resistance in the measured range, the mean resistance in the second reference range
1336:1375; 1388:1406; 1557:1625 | 2.7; 125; 110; 151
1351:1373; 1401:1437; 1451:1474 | 2.7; 125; 116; 125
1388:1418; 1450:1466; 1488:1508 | -0.8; 109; 122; 121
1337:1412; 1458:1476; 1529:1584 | 0.5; 119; 128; 144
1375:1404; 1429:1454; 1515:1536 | 1.5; 115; 118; 142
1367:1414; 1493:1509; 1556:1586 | 1.3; 115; 122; 144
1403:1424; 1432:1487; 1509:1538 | 0.9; 112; 122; 140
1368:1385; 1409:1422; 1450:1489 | 1.1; 122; 113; 124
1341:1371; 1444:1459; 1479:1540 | 1.0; 125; 120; 131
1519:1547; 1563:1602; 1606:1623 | 1.5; 142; 147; 159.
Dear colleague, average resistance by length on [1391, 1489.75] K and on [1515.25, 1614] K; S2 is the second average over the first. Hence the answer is 1.24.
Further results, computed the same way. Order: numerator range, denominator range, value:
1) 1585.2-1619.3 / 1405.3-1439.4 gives 1.35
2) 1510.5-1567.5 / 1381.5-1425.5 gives 1.26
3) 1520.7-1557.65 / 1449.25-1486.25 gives 1.16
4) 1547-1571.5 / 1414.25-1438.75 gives 1.22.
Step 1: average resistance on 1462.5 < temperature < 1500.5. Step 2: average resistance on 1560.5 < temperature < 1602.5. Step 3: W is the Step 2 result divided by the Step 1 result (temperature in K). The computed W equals 1.19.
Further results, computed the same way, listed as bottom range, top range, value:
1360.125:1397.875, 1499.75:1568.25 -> 1.18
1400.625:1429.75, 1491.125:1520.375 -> 1.09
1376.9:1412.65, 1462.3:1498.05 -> 1.11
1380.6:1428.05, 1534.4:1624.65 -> 1.31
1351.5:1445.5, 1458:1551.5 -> 1.11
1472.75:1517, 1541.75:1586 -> 1.16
